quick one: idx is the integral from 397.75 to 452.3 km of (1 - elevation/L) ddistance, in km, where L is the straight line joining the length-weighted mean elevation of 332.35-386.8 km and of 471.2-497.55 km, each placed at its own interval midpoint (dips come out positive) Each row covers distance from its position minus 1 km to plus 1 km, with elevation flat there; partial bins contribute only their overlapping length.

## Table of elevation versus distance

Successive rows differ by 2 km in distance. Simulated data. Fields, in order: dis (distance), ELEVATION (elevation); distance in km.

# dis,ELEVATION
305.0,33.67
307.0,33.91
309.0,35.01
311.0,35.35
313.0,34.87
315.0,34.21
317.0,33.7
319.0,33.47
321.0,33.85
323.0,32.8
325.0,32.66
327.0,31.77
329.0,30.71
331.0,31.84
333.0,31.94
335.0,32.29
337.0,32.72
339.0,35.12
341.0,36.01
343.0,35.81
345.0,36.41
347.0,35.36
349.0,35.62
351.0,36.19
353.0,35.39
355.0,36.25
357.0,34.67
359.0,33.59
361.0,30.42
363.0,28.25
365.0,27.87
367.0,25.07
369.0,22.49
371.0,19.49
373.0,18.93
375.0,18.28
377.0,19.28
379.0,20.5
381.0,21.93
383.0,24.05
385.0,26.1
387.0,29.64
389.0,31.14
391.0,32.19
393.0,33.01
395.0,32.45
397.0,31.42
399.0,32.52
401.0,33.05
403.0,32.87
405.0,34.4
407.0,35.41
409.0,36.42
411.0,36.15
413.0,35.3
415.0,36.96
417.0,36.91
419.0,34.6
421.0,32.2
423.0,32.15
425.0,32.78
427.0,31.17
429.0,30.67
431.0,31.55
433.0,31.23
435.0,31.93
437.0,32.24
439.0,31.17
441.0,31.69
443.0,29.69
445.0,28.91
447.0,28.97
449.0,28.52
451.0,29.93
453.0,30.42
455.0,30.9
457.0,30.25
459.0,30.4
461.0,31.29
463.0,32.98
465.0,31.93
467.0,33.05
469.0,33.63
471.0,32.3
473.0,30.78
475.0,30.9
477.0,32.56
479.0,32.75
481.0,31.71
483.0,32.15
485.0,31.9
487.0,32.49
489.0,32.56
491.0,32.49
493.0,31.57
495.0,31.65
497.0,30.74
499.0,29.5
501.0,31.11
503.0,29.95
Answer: -3.5 km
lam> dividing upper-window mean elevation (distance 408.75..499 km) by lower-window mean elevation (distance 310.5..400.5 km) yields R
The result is 1.0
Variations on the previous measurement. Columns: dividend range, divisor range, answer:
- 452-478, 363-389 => 1.36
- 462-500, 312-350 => 0.95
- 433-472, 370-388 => 1.41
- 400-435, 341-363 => 0.97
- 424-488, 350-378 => 1.14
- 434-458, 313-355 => 0.89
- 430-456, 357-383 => 1.26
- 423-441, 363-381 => 1.44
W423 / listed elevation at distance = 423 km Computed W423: 32.15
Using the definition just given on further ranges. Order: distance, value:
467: 33.05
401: 33.05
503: 29.95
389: 31.14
